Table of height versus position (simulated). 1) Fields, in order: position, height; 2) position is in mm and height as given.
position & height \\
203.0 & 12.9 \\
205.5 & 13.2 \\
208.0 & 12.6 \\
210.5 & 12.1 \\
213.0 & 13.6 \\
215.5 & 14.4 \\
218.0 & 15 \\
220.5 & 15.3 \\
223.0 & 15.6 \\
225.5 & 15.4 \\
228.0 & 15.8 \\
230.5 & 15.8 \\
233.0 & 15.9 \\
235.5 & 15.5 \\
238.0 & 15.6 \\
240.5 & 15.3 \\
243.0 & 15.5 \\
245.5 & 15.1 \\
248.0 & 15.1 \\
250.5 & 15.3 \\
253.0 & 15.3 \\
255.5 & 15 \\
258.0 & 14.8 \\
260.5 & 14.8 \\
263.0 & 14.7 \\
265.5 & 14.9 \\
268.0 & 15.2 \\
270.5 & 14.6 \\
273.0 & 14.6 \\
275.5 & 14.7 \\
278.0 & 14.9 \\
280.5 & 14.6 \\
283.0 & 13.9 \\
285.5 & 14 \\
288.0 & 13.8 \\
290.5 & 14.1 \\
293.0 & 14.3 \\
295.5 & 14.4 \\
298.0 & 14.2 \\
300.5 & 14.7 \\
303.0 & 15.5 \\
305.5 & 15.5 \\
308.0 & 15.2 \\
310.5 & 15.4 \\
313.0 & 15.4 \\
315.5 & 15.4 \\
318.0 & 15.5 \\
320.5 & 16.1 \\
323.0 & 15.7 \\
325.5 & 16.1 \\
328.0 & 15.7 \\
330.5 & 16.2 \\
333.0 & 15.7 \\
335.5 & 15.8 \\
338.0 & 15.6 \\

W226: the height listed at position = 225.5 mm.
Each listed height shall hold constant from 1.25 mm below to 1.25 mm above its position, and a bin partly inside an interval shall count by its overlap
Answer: 15.4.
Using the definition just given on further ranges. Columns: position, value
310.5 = 15.4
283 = 13.9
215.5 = 14.4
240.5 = 15.3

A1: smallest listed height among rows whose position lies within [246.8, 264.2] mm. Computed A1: 14.7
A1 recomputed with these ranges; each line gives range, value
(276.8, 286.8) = 13.9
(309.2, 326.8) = 15.4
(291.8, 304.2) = 14.2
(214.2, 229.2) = 14.4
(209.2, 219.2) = 12.1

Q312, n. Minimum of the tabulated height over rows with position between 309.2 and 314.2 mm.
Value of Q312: 15.4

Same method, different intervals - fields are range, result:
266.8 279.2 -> 14.6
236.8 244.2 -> 15.3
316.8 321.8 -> 15.5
